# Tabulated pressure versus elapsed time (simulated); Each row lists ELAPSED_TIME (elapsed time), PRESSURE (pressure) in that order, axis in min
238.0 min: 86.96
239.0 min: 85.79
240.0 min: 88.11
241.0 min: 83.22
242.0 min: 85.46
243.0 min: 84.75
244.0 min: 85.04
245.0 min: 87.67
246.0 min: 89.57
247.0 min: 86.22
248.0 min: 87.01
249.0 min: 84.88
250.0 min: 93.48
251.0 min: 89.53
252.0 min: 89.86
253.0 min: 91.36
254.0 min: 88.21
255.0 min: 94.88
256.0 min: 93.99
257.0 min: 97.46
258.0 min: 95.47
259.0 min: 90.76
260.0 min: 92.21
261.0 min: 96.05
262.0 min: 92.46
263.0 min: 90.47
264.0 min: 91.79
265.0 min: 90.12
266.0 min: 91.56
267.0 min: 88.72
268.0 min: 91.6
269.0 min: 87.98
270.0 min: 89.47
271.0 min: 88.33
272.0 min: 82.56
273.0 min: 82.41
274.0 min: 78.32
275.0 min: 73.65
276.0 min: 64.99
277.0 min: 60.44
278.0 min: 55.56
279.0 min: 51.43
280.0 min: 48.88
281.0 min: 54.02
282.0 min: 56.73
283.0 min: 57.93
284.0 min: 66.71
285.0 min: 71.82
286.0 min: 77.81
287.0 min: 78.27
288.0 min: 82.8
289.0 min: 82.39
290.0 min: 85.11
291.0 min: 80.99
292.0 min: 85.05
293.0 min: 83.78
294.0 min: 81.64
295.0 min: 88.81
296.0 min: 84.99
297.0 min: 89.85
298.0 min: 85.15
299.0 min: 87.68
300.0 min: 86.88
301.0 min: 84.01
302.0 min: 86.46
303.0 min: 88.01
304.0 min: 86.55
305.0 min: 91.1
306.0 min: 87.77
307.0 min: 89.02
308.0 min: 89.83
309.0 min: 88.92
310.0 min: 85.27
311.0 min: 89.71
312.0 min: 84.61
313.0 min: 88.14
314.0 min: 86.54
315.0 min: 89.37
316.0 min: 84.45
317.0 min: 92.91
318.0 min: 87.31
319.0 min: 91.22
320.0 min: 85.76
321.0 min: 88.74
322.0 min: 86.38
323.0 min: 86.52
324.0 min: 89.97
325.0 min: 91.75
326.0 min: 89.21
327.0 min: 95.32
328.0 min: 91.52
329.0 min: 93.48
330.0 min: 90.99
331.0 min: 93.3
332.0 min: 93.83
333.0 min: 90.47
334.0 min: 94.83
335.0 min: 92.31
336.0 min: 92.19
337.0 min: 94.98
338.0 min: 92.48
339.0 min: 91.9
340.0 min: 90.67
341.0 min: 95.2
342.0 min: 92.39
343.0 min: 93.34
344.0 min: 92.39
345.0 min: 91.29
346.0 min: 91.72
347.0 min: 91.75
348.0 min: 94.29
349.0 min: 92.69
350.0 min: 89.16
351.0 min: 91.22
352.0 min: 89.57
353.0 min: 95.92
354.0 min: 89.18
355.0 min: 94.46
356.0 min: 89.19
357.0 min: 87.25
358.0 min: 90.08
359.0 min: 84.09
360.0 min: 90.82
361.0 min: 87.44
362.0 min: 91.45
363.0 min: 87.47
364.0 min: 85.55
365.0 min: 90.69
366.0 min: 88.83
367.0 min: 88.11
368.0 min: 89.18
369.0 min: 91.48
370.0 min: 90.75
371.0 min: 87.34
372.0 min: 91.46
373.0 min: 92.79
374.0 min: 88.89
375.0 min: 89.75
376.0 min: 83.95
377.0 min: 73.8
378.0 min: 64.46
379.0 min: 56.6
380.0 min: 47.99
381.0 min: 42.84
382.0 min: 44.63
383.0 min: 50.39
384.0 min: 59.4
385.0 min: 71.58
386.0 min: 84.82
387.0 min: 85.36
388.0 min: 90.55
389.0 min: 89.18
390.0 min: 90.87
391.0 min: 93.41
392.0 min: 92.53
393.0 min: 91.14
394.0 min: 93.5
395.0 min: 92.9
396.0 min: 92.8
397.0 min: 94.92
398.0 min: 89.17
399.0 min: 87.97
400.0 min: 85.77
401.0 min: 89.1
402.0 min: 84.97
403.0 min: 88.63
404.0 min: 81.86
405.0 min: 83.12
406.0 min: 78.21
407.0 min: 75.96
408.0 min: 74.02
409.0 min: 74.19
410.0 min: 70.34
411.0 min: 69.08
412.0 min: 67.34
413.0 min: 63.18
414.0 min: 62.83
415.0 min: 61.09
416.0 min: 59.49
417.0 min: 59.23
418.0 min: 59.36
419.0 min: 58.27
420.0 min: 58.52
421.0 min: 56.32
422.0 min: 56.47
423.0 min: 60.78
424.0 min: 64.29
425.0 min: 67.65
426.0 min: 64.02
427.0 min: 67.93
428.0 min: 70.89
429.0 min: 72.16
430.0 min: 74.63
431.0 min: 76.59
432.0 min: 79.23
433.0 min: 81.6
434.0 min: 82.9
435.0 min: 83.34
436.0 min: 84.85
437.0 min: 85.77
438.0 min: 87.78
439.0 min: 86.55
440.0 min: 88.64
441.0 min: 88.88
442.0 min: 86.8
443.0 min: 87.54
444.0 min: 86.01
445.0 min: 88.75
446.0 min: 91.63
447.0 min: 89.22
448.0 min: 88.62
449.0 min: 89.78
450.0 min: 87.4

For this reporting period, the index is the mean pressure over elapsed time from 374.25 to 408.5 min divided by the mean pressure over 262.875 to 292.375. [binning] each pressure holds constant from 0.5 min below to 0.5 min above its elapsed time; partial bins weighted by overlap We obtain 1.0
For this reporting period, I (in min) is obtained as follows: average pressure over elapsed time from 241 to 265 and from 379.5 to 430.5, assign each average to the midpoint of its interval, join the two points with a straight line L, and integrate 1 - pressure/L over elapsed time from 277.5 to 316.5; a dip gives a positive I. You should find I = 2.33 min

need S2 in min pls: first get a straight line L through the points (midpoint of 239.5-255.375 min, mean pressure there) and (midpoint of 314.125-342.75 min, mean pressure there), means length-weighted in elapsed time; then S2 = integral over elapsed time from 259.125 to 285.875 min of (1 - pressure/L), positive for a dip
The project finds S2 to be 3.58 min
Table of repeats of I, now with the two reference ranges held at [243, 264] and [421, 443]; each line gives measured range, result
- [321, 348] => -2.5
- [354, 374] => -1.8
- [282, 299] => 1.6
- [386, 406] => -2.4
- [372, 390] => 1.8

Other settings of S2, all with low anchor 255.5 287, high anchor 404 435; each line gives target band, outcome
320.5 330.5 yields -2.0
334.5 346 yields -2.8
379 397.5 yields -1.8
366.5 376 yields -2.3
